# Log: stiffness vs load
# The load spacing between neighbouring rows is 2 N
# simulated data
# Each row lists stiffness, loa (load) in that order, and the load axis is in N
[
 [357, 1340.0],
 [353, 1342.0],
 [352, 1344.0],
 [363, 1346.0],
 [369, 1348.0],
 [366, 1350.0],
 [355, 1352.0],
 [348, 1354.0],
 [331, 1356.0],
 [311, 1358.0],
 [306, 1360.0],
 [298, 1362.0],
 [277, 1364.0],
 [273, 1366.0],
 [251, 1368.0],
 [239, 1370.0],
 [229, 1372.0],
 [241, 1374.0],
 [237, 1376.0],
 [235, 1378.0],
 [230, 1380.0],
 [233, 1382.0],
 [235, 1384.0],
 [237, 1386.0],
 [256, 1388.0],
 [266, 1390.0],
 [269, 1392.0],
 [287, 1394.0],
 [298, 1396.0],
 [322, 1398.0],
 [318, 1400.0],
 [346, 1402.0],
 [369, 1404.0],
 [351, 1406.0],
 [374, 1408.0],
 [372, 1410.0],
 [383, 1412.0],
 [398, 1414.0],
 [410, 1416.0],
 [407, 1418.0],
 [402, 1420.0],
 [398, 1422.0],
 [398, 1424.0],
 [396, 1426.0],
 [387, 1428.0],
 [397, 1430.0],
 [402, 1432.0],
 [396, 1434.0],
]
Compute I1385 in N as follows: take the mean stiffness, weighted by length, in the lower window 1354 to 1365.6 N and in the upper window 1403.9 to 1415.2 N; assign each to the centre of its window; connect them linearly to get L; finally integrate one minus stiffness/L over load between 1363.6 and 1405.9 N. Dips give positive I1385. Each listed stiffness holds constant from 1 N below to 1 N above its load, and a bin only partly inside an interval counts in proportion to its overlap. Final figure 8.9 N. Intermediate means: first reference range 307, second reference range 376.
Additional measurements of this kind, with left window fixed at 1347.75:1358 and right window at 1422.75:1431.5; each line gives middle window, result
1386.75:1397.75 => 2.8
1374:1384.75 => 3.8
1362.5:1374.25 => 3.4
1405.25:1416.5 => 0.1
